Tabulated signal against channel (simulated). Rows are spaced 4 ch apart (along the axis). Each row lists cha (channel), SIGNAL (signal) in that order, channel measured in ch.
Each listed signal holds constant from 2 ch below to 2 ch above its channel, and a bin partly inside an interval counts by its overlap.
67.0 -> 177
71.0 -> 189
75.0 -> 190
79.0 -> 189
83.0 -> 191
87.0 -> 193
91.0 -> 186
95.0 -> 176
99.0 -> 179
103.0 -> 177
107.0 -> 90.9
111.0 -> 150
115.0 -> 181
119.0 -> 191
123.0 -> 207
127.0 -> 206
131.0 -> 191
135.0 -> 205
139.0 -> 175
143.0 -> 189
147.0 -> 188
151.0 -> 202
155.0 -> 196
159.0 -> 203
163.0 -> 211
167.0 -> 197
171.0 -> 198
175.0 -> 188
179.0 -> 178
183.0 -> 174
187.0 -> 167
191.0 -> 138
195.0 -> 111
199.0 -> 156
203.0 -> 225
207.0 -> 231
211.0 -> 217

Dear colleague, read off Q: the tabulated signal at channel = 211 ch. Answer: 217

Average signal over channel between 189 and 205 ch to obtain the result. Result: 158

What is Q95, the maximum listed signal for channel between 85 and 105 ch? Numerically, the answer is 193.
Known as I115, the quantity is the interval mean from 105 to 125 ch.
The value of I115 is 164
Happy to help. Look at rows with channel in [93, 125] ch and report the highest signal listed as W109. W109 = 207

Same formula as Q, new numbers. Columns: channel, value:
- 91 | 186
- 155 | 196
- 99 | 179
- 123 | 207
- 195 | 111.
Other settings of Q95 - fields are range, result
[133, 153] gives 205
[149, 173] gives 211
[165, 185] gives 198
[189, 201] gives 156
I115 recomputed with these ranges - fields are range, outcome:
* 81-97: 186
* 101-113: 139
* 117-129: 201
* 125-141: 194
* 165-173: 198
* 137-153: 188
